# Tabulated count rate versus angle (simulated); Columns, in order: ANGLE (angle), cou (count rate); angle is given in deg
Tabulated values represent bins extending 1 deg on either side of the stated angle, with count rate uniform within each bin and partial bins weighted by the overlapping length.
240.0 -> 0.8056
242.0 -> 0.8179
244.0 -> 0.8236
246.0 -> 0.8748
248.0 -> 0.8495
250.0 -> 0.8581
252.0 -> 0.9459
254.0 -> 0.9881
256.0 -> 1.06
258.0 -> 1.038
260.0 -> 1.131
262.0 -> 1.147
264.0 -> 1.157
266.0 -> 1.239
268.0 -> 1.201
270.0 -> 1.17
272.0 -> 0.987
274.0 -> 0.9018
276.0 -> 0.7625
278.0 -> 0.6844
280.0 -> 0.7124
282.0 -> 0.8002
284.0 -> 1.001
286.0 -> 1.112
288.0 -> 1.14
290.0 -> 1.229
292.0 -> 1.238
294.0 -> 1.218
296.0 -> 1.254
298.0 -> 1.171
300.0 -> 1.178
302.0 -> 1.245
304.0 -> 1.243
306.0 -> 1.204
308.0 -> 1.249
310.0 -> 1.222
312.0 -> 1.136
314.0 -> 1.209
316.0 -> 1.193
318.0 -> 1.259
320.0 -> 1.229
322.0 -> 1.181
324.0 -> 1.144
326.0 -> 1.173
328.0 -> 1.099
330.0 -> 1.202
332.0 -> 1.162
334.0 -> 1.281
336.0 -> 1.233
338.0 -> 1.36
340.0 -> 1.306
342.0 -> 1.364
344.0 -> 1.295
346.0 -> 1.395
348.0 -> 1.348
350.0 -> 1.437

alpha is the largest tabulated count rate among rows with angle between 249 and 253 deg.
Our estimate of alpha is 0.9459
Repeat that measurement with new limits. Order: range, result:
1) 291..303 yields 1.254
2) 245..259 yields 1.06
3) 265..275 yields 1.239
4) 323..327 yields 1.173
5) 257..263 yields 1.147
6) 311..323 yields 1.259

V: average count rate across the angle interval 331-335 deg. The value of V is 1.22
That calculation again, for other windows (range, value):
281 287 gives 0.971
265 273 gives 1.15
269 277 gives 0.955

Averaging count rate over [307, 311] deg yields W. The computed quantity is 1.24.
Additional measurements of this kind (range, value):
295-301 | 1.2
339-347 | 1.34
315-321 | 1.23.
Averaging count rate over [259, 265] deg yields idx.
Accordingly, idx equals 1.15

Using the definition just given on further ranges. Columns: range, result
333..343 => 1.31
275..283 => 0.74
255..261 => 1.08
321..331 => 1.16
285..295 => 1.19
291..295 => 1.23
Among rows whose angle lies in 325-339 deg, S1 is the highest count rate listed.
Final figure 1.36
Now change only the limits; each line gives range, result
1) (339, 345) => 1.364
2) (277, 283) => 0.8002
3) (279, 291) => 1.229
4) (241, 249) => 0.8748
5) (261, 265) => 1.157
